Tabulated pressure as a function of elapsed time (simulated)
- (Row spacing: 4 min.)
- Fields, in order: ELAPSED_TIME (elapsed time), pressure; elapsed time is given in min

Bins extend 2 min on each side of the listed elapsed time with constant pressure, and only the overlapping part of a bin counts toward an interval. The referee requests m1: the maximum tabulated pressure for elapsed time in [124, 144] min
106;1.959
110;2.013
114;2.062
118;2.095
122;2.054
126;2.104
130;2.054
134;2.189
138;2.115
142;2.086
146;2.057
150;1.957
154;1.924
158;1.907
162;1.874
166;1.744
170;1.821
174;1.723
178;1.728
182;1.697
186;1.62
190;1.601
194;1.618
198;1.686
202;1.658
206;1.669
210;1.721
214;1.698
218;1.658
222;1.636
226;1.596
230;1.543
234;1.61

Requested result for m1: 2.189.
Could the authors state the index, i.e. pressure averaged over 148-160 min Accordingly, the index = 1.93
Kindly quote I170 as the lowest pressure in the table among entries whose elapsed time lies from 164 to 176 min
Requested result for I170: 1.723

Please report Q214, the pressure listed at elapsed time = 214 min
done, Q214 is 1.698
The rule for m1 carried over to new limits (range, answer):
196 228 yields 1.721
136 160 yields 2.115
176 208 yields 1.728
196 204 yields 1.686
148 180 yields 1.957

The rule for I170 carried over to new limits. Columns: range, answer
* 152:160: 1.907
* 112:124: 2.054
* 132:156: 1.924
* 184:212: 1.601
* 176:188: 1.62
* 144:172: 1.744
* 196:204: 1.658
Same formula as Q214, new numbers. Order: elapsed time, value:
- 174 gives 1.723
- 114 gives 2.062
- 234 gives 1.61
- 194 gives 1.618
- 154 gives 1.924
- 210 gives 1.721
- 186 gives 1.62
